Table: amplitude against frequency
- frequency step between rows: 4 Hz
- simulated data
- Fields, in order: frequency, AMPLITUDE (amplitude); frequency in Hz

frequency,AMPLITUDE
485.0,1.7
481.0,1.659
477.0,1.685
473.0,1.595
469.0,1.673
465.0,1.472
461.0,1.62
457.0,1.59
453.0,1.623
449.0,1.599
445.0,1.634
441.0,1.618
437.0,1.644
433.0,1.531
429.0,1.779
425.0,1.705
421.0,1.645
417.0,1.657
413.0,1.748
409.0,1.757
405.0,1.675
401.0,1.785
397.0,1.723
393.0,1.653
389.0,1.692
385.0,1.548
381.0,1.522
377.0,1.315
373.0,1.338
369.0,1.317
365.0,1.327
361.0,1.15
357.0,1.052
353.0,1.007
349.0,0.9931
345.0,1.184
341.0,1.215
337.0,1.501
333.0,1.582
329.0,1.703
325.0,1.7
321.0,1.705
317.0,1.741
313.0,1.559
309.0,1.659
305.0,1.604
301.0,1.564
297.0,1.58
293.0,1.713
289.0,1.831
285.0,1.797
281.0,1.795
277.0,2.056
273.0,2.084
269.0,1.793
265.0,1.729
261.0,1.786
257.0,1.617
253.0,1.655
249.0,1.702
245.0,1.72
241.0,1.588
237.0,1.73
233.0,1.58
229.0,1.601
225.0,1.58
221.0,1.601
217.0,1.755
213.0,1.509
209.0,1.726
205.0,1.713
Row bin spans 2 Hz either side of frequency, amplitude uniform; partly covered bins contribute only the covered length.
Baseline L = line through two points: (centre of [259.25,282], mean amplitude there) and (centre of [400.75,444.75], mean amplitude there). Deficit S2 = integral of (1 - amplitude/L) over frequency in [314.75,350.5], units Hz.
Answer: 6.2 Hz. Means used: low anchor 1.88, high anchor 1.68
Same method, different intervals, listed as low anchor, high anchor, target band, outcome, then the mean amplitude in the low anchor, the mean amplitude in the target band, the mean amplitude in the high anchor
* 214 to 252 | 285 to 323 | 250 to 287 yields -3.4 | 1.65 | 1.81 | 1.67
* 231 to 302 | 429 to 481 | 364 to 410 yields 2.9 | 1.74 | 1.55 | 1.62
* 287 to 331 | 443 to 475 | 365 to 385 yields 3.1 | 1.67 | 1.39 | 1.6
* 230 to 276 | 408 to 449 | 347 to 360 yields 5.1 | 1.73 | 1.03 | 1.67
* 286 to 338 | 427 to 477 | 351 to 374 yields 6.3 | 1.66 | 1.19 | 1.62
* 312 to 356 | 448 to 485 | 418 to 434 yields -1.1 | 1.43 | 1.67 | 1.62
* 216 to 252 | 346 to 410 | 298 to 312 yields -0.6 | 1.65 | 1.6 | 1.42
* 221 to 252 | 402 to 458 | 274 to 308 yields -2.1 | 1.64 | 1.75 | 1.66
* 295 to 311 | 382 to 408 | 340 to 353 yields 4.2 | 1.6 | 1.11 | 1.68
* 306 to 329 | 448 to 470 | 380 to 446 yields -2.0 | 1.67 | 1.67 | 1.59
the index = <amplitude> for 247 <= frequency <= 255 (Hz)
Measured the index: 1.68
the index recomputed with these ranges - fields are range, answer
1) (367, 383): 1.37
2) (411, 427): 1.69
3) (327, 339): 1.6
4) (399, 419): 1.72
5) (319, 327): 1.7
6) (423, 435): 1.67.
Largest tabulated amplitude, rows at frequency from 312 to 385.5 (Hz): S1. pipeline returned 1.741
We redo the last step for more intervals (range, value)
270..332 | 2.084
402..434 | 1.779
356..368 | 1.327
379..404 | 1.785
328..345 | 1.703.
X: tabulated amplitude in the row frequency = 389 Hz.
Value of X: 1.692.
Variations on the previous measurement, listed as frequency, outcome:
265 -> 1.729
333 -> 1.582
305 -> 1.604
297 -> 1.58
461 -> 1.62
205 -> 1.713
